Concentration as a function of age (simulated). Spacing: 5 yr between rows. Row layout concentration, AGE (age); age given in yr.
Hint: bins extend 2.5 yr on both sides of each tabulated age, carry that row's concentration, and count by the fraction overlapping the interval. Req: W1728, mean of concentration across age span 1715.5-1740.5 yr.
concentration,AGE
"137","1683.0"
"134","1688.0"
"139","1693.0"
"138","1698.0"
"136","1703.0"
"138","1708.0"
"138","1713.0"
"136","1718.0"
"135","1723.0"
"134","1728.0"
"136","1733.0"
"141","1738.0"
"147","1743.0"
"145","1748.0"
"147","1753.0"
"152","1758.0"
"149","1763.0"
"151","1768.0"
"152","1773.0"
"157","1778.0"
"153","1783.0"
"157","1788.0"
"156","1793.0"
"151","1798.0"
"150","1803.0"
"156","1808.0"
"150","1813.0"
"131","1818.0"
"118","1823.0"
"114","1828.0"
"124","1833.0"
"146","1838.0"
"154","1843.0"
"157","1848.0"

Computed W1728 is 136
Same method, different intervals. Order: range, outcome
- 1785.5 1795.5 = 156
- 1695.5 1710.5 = 137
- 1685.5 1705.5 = 137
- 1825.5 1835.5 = 119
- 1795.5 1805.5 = 150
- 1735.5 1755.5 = 145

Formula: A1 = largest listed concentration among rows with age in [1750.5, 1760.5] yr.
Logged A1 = 152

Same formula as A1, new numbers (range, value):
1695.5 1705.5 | 138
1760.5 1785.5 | 157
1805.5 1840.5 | 156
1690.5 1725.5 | 139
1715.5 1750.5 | 147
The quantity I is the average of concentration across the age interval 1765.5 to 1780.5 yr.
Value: 153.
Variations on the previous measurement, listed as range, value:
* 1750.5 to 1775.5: 150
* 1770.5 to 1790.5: 155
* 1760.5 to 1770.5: 150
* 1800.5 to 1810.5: 153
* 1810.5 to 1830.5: 128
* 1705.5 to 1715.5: 138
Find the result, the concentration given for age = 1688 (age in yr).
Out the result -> 134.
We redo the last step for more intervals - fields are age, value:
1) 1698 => 138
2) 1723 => 135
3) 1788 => 157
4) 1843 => 154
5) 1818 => 131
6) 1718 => 136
